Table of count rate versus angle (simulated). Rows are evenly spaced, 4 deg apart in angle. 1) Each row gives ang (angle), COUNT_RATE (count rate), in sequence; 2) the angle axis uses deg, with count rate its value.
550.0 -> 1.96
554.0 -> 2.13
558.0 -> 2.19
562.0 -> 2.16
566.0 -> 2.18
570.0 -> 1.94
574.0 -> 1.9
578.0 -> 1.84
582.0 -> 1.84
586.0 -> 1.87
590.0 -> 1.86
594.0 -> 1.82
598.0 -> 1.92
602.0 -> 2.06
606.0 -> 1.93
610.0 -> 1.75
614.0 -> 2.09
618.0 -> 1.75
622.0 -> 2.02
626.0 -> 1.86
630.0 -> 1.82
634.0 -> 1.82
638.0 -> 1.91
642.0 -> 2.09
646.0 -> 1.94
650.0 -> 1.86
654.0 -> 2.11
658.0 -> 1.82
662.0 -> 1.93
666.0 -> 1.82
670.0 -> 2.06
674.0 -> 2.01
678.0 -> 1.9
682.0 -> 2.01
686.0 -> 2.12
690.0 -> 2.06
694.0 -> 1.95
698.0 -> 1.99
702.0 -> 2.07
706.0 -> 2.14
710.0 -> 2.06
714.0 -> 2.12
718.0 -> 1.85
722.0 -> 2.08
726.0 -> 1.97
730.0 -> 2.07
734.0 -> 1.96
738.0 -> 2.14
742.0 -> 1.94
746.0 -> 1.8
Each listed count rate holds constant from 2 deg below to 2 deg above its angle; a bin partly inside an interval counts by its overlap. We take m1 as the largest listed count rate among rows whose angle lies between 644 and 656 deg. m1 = 2.11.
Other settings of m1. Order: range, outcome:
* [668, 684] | 2.06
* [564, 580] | 2.18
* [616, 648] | 2.09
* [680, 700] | 2.12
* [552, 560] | 2.19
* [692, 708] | 2.14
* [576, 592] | 1.87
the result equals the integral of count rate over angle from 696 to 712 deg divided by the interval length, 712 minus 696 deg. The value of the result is 2.06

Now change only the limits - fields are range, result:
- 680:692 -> 2.06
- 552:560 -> 2.16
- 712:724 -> 2.02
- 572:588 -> 1.86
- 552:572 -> 2.12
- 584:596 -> 1.85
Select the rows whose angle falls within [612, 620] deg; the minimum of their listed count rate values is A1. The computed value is 1.75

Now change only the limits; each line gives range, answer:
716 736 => 1.85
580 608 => 1.82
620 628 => 1.86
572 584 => 1.84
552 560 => 2.13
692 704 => 1.95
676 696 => 1.9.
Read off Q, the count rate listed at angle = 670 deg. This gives 2.06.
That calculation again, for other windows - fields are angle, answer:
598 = 1.92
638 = 1.91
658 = 1.82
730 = 2.07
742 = 1.94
